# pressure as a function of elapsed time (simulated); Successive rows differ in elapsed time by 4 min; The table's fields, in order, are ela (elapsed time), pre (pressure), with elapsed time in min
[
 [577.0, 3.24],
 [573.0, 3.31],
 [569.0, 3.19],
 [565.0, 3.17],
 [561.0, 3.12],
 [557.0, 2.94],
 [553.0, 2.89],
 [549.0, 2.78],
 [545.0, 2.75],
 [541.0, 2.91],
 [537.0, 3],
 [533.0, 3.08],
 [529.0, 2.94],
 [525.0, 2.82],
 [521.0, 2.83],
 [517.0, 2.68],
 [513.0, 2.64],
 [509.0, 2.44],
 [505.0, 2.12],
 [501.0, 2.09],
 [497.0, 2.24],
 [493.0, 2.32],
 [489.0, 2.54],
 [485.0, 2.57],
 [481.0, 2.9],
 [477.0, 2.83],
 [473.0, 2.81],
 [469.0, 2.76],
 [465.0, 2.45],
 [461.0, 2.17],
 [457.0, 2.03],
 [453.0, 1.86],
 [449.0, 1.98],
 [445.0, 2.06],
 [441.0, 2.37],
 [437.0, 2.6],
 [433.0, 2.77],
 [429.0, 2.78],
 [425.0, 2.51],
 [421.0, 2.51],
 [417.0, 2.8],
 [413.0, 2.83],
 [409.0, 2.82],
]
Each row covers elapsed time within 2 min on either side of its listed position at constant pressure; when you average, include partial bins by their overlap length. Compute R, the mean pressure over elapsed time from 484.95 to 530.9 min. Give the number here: 2.52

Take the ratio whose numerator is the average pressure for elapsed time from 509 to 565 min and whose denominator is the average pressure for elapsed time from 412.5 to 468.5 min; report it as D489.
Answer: 1.2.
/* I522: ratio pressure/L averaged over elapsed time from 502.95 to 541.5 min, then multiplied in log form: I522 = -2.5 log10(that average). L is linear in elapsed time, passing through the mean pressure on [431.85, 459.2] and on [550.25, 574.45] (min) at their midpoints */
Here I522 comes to 0.02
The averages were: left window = 2.22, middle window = 2.74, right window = 3.09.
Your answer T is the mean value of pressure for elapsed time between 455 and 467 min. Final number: 2.22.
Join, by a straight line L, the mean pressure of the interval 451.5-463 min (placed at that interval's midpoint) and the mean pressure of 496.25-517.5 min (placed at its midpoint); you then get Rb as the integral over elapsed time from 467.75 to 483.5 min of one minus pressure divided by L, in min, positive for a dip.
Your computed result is -4.93 min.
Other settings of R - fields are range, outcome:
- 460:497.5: 2.58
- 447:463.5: 2.02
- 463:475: 2.67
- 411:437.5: 2.69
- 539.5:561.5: 2.88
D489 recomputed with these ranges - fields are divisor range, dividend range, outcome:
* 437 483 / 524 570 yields 1.24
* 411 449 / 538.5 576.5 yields 1.18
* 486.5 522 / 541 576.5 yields 1.25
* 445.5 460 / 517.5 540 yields 1.47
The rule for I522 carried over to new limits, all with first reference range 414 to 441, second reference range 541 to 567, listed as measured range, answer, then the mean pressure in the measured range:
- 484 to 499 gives 0.162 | 2.41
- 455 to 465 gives 0.246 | 2.17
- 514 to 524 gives 0.042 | 2.75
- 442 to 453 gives 0.310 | 2.02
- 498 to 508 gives 0.294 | 2.15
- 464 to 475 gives 0.020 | 2.69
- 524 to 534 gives -0.024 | 2.95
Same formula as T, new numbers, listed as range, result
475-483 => 2.87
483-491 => 2.55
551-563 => 2.98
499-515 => 2.32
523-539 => 2.96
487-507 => 2.26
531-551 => 2.9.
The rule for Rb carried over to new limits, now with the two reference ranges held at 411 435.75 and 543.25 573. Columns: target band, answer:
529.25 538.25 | -0.2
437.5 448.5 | 2.0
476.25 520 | 5.8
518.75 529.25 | 0.3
